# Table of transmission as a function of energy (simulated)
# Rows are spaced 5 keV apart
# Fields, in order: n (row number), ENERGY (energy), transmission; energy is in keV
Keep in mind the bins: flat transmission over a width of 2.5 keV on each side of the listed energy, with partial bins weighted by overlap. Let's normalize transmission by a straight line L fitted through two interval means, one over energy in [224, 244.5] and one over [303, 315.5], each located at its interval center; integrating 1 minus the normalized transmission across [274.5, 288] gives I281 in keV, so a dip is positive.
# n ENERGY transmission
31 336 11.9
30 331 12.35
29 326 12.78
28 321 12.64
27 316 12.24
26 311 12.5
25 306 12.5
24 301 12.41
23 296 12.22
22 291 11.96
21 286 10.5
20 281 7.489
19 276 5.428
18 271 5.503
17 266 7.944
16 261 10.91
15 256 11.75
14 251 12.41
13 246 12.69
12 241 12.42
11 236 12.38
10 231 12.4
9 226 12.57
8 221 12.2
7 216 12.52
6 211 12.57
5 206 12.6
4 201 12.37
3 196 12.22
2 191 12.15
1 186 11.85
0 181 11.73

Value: 4.96 keV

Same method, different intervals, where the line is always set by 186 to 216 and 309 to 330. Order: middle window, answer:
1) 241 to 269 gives 2.9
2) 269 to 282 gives 6.7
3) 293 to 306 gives 0.2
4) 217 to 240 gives 0.0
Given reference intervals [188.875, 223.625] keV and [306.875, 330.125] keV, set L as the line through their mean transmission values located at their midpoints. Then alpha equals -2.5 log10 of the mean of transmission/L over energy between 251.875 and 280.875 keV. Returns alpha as 0.42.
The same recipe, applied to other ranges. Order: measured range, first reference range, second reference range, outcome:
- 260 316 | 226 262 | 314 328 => 0.234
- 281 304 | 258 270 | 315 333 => -0.059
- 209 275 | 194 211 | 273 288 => -0.123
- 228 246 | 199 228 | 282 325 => -0.009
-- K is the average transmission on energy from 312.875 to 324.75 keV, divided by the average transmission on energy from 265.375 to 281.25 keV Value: 1.98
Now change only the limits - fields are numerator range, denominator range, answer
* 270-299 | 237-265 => 0.77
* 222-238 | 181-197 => 1.04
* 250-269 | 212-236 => 0.84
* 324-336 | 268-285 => 1.89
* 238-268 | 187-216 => 0.92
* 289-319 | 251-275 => 1.35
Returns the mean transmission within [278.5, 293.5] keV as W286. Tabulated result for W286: 9.98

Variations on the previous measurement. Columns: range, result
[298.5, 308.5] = 12.5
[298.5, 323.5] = 12.5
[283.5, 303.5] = 11.8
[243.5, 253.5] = 12.6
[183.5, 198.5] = 12.1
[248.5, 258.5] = 12.1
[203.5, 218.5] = 12.6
